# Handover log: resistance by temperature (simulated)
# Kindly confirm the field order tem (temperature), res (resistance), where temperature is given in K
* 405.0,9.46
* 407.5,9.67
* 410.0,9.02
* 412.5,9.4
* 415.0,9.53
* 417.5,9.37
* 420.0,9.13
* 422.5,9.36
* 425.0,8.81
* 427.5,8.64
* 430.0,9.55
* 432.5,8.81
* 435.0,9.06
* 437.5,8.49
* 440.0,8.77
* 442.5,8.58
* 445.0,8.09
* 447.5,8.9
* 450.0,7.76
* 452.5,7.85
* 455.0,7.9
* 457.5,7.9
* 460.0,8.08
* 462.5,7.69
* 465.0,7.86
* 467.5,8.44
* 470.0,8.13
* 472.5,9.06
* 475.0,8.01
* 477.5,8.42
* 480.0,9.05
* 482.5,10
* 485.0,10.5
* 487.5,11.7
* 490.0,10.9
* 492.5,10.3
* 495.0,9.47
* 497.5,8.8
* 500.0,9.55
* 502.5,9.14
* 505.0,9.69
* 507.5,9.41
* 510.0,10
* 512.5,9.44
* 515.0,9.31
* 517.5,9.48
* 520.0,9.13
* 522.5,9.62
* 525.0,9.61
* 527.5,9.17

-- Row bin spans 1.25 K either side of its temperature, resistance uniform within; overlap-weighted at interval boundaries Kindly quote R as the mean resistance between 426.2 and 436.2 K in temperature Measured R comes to 9.01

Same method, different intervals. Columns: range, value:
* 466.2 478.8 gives 8.41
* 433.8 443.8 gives 8.72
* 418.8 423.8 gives 9.24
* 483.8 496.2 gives 10.6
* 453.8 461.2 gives 7.96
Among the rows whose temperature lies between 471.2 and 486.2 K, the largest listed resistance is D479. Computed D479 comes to 10.5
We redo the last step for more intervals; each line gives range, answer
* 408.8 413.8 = 9.4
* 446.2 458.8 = 8.9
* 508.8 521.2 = 10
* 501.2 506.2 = 9.69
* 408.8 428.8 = 9.53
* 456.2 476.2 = 9.06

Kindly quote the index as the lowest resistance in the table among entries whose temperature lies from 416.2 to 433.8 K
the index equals 8.64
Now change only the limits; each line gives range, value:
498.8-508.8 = 9.14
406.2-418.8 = 9.02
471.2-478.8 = 8.01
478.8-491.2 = 9.05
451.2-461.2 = 7.85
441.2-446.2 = 8.09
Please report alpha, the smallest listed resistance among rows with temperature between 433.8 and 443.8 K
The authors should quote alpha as 8.49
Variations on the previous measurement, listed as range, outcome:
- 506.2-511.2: 9.41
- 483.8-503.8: 8.8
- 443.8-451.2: 7.76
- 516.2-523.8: 9.13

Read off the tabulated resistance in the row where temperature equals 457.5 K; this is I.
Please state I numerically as 7.9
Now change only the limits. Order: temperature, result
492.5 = 10.3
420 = 9.13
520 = 9.13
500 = 9.55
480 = 9.05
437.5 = 8.49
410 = 9.02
